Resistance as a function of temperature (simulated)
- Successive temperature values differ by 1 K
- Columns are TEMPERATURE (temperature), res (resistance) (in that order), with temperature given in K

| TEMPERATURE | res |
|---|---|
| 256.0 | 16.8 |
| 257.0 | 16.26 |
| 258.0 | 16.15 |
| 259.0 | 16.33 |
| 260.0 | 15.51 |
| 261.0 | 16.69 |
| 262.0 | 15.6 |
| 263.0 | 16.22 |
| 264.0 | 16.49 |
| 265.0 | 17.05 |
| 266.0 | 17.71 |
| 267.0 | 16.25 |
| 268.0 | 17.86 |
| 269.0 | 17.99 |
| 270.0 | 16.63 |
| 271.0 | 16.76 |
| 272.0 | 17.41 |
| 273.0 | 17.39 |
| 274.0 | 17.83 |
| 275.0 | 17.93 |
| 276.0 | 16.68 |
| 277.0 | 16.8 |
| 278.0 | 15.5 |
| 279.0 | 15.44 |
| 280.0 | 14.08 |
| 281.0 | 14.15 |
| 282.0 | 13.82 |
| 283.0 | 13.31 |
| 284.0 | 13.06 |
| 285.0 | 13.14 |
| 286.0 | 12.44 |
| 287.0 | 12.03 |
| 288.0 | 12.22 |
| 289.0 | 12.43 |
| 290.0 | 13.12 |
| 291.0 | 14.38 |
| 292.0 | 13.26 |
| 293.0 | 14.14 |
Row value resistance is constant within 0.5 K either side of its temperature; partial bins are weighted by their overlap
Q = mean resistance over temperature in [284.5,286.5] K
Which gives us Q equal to 12.8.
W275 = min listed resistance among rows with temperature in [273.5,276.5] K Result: 16.68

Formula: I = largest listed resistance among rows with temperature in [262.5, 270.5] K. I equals 17.99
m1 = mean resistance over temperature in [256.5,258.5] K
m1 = 16.2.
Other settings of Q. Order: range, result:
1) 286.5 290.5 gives 12.4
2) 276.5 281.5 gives 15.2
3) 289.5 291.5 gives 13.8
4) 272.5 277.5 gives 17.3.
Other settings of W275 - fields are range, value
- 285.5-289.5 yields 12.03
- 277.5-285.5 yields 13.06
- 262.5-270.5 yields 16.22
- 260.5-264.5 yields 15.6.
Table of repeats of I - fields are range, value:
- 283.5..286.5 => 13.14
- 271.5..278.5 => 17.93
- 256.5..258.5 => 16.26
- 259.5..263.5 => 16.69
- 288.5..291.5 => 14.38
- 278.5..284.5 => 15.44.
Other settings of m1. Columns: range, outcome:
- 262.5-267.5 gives 16.7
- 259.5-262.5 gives 15.9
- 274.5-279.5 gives 16.5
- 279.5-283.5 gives 13.8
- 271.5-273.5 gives 17.4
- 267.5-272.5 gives 17.3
